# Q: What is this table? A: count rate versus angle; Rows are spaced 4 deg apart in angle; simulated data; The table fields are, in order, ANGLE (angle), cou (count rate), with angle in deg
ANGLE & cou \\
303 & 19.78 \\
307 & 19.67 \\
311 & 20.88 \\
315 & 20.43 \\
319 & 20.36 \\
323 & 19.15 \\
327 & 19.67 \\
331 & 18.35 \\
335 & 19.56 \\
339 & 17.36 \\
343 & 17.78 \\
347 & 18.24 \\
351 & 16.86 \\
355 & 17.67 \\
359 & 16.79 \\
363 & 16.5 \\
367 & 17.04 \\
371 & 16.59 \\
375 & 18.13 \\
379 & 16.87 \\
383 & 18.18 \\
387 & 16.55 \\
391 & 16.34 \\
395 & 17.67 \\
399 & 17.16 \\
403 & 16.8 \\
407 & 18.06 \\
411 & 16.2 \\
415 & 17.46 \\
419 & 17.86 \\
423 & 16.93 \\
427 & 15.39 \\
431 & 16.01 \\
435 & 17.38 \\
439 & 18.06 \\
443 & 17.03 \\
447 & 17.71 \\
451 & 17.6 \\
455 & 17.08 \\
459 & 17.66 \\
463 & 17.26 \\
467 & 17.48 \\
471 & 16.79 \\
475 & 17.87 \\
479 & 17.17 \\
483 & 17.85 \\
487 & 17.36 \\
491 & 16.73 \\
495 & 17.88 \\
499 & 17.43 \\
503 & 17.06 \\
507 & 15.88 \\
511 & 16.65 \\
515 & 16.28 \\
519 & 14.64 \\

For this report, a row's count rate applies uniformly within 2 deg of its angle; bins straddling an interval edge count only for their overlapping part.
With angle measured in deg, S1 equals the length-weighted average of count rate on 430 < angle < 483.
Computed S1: 17.4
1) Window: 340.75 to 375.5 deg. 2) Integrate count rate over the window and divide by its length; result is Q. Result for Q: 17.3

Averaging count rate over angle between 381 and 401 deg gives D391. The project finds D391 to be 17.2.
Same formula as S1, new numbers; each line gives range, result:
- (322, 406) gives 17.6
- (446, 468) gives 17.5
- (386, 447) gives 17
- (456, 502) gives 17.4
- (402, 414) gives 17.1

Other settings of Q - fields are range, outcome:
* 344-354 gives 17.6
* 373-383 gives 17.6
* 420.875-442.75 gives 16.8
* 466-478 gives 17.4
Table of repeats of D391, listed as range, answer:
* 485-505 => 17.3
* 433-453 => 17.6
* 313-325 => 20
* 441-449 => 17.4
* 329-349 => 18.3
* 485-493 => 17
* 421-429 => 16.2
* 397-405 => 17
